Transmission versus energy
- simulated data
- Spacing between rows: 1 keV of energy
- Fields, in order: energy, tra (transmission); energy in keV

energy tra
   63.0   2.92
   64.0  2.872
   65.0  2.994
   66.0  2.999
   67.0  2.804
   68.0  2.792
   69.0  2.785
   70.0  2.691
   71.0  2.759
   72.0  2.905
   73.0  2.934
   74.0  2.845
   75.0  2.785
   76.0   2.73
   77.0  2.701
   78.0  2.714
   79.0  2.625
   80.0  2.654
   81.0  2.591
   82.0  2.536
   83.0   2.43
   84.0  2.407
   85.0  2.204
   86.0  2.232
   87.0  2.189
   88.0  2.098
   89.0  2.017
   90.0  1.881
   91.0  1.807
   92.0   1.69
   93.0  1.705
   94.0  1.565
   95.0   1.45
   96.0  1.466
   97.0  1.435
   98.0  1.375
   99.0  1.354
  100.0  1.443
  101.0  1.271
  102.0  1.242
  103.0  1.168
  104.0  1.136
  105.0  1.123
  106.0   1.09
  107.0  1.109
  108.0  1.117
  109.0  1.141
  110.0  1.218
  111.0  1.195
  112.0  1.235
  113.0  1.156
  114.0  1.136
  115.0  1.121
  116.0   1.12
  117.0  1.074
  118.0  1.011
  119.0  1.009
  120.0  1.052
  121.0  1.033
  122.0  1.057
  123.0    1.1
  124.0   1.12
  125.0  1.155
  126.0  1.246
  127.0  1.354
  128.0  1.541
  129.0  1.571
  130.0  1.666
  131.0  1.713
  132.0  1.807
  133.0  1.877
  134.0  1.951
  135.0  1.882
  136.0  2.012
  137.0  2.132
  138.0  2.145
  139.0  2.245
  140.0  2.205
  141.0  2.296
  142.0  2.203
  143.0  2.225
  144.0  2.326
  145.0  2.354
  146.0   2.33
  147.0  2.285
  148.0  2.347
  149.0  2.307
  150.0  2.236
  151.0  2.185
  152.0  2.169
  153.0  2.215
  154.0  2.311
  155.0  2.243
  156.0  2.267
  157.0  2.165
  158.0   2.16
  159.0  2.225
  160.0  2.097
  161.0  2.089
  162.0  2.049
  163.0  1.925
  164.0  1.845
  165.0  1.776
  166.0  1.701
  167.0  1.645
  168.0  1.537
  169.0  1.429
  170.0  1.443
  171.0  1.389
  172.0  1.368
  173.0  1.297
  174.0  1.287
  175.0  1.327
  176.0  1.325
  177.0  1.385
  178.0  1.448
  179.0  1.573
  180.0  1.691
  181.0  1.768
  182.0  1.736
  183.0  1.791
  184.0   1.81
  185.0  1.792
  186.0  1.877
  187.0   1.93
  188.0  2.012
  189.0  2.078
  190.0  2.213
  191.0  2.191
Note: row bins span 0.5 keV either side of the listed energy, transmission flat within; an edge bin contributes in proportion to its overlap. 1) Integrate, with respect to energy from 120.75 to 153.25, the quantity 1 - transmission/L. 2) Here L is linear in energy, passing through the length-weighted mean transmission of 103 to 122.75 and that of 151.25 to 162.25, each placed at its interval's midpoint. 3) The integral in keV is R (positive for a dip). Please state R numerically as -3.2 keV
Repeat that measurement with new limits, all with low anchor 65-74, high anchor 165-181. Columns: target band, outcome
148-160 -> -3.47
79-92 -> 1.93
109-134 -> 9.97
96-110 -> 6.79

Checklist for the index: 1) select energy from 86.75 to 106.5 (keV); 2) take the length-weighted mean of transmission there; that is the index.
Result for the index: 1.52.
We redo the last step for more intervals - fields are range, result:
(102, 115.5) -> 1.15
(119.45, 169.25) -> 1.9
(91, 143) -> 1.45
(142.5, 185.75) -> 1.88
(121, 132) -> 1.36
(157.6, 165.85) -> 2.01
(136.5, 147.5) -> 2.25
